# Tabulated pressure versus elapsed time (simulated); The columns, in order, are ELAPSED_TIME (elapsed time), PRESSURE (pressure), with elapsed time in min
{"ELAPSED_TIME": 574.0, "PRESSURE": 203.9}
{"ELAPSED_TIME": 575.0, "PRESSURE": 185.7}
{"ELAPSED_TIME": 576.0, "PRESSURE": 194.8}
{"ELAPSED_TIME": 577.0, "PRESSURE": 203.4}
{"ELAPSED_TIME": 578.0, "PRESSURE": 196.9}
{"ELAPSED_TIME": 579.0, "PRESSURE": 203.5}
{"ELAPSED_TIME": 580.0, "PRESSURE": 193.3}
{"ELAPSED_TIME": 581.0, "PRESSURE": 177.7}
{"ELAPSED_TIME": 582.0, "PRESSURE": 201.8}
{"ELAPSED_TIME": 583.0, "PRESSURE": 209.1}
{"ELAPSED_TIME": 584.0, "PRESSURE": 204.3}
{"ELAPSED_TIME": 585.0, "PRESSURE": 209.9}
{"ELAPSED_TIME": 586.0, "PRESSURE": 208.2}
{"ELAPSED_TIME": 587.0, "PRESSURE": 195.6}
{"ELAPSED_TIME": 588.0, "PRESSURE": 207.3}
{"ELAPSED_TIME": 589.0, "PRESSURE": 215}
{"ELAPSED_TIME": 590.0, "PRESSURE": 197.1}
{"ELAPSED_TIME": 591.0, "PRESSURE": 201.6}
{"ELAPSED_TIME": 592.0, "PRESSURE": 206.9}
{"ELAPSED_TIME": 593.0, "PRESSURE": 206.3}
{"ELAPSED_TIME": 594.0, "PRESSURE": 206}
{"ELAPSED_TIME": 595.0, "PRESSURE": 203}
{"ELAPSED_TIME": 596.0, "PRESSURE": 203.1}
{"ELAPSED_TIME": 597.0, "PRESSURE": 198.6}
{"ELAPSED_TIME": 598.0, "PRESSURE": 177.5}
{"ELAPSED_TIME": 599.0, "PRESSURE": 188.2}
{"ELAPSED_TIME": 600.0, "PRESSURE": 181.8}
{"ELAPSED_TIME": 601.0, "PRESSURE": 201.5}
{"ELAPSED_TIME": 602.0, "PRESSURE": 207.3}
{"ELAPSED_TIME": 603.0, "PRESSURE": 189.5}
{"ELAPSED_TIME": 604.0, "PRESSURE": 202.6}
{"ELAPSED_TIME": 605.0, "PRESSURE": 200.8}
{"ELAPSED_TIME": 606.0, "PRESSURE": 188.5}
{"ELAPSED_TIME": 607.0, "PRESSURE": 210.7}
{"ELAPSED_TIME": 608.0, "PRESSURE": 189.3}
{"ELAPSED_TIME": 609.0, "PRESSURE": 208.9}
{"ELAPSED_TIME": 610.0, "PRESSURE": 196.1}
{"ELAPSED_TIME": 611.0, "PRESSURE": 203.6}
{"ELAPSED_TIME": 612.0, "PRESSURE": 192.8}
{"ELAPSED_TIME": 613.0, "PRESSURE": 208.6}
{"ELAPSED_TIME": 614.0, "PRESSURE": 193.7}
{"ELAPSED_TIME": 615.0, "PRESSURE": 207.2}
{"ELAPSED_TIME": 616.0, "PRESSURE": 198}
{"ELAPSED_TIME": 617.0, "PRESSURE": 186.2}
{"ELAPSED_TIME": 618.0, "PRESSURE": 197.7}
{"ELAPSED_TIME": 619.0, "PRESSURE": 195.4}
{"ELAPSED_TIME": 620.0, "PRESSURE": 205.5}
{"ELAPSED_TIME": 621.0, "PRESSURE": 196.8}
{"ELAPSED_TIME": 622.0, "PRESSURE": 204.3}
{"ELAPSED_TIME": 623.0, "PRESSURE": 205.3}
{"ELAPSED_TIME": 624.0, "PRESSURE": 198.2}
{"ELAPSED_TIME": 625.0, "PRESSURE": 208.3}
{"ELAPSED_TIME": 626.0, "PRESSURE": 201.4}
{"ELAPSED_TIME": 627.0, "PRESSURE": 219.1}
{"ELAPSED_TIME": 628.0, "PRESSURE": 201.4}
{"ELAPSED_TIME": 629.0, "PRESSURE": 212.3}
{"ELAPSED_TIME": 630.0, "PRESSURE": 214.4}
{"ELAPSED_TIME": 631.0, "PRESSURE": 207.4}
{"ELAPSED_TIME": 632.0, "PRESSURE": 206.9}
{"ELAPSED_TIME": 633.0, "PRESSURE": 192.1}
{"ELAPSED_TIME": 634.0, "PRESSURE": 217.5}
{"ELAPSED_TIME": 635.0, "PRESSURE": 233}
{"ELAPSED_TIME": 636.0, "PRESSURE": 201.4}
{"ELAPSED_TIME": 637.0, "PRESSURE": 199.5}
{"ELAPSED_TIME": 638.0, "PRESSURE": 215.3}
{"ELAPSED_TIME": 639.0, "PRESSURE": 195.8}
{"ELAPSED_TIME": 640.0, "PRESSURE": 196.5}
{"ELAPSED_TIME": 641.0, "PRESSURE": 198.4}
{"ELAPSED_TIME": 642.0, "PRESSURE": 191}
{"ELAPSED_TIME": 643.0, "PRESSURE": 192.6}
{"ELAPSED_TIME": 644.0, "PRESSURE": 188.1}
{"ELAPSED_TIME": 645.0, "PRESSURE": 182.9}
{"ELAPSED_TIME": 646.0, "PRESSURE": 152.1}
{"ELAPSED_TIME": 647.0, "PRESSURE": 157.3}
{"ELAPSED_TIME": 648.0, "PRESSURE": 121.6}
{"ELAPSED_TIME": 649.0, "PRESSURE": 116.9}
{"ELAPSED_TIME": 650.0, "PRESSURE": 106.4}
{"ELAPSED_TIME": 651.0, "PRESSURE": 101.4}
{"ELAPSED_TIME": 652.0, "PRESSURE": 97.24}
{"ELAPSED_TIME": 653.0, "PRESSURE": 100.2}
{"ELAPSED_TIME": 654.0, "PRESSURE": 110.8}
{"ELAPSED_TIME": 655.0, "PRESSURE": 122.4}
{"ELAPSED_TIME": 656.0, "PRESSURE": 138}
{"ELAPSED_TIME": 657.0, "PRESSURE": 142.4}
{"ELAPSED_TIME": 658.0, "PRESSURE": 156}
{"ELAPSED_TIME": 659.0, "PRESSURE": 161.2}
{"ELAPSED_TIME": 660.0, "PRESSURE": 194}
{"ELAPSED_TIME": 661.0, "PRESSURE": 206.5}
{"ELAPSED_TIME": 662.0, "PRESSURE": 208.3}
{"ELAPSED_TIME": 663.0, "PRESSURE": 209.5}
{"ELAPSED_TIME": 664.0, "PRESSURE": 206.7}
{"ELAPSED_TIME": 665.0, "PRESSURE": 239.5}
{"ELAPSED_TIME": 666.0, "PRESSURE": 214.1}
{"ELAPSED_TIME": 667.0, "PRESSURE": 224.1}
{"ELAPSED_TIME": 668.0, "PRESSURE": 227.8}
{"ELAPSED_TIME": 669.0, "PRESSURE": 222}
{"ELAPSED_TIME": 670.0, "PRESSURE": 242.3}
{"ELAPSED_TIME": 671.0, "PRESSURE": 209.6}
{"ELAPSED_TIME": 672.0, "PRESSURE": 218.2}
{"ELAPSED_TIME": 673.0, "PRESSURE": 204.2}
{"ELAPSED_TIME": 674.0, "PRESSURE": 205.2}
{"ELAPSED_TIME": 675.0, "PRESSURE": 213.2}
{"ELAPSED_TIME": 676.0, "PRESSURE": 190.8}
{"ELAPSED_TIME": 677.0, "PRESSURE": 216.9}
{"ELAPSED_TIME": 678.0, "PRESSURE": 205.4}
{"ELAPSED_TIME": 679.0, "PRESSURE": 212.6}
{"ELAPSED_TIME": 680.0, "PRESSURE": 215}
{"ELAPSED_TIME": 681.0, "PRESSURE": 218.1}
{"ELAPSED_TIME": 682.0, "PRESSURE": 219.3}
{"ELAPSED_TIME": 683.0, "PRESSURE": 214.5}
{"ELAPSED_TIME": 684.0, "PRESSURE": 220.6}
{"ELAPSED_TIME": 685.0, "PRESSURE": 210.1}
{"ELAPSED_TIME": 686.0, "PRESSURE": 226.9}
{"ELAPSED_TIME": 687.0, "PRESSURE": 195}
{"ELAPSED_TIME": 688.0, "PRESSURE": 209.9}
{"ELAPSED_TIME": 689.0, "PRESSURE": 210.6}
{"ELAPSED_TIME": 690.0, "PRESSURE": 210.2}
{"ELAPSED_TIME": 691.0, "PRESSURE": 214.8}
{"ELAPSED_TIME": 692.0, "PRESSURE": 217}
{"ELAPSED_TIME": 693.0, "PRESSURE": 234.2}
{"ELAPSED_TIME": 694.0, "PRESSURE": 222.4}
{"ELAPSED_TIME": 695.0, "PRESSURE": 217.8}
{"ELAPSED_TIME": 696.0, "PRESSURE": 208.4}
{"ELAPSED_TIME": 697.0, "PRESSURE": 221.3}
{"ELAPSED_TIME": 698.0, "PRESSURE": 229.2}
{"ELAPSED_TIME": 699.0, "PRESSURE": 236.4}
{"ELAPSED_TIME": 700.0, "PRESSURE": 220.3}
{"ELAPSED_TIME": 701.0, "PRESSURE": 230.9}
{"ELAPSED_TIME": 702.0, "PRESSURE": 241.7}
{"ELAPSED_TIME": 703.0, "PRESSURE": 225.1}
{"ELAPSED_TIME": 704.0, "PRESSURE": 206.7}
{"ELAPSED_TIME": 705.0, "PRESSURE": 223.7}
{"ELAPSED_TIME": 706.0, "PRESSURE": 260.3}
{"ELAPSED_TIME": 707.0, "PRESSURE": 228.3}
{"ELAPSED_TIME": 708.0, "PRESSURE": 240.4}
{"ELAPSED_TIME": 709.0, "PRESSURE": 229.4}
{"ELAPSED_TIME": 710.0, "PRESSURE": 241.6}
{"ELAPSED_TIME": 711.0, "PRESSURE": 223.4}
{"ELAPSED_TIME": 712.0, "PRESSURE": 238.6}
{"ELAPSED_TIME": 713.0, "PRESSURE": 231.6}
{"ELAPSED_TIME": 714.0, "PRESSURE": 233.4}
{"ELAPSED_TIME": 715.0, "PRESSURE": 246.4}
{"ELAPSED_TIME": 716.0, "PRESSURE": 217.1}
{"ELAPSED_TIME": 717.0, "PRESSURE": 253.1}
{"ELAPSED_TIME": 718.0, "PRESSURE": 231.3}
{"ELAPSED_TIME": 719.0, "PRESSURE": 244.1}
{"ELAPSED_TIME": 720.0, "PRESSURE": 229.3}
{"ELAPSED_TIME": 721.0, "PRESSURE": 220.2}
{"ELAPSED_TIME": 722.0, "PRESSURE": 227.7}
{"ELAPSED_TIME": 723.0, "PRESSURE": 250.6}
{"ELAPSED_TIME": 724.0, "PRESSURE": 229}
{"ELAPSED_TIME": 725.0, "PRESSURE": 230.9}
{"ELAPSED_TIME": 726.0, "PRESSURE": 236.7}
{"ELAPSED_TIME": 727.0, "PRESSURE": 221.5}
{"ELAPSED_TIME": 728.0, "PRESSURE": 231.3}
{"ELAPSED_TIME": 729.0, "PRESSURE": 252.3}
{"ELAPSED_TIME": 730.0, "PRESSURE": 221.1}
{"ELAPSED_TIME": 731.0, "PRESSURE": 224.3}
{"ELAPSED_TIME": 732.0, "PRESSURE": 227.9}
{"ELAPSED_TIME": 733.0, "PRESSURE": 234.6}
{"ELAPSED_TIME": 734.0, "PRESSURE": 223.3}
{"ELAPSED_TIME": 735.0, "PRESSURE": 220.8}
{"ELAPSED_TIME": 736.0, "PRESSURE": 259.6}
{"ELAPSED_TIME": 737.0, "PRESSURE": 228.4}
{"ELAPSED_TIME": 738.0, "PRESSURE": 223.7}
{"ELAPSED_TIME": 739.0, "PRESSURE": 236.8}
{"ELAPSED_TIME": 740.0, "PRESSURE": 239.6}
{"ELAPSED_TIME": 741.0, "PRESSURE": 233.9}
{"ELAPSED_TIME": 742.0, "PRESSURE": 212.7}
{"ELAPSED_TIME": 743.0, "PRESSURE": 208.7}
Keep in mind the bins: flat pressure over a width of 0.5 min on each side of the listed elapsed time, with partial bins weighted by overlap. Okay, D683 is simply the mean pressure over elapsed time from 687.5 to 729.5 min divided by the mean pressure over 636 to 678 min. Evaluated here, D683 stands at 1.27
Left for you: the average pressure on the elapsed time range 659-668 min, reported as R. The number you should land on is 211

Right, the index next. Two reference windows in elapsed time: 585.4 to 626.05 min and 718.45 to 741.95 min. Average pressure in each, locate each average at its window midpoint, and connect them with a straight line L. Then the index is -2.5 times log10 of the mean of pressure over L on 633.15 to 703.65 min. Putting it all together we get 0.11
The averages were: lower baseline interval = 200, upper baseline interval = 232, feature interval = 196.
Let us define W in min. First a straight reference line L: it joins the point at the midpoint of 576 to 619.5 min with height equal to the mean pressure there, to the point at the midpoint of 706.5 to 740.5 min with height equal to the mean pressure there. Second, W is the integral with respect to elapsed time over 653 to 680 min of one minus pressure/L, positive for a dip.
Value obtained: 2.9 min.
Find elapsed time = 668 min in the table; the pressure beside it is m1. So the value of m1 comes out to 227.8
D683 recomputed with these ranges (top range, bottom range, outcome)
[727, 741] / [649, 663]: 1.62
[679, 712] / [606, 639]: 1.09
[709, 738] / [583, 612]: 1.16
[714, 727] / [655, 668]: 1.23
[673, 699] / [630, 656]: 1.27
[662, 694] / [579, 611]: 1.08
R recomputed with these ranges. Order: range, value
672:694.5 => 213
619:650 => 193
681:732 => 227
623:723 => 205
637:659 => 153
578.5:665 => 189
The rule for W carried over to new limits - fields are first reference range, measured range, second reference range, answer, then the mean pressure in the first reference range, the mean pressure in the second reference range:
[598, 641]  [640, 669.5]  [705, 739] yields 6.1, 202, 234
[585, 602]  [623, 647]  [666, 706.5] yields 0.9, 200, 219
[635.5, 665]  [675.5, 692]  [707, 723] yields -0.9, 166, 234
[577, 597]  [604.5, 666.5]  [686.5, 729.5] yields 7.8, 202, 228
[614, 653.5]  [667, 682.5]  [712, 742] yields -0.7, 185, 233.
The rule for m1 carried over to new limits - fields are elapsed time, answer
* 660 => 194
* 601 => 201.5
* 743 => 208.7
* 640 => 196.5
